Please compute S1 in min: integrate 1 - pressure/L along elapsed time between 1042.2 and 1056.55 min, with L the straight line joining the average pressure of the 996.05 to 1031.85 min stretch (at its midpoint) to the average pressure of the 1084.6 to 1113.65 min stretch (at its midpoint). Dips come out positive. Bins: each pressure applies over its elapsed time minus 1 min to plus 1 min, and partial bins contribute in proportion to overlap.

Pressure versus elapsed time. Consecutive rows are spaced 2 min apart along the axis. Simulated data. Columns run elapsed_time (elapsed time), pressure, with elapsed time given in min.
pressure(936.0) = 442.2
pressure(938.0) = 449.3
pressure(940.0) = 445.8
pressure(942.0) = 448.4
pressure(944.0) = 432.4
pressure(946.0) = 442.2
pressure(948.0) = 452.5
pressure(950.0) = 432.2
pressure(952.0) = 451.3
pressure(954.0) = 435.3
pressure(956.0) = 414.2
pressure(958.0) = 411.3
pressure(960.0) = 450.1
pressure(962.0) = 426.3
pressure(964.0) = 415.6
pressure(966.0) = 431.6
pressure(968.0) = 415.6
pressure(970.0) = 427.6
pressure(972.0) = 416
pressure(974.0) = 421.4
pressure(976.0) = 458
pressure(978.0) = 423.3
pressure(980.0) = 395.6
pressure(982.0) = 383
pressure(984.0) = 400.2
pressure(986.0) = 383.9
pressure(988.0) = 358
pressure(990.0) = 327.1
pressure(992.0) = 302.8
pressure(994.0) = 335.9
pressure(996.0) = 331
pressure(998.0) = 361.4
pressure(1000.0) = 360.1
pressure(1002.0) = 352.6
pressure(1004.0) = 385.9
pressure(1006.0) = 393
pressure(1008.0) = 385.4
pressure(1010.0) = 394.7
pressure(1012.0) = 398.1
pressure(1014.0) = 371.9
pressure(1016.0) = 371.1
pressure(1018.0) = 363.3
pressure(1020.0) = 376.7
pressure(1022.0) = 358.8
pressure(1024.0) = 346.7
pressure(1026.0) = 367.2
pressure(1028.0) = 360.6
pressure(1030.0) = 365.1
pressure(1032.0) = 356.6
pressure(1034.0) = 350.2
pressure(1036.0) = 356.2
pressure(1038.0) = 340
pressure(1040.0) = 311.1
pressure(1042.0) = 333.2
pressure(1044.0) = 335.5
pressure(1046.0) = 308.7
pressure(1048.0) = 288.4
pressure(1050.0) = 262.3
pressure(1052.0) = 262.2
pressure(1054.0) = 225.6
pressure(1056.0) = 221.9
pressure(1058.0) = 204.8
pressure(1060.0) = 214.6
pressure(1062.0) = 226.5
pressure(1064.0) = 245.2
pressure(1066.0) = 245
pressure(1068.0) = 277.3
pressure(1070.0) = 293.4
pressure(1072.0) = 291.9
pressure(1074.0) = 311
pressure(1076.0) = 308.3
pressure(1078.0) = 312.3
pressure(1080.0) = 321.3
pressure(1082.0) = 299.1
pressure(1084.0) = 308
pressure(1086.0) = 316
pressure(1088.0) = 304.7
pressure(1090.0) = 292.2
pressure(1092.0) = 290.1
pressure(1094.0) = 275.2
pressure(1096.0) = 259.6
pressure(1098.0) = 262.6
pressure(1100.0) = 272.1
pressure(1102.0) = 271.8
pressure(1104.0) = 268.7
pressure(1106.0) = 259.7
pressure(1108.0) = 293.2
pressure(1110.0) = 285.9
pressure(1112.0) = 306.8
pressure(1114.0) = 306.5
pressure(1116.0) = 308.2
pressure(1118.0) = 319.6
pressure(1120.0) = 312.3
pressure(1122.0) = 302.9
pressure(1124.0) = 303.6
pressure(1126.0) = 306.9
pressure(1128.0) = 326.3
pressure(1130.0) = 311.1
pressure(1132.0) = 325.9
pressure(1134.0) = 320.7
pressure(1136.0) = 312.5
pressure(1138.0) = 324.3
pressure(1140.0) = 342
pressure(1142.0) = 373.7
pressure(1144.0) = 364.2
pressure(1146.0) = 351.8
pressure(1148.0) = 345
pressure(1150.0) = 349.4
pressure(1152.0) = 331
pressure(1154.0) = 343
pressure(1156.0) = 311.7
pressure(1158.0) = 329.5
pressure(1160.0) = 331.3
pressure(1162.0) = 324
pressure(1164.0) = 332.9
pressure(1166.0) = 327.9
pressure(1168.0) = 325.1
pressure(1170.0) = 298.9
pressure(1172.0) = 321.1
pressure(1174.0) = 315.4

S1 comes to 2.47 min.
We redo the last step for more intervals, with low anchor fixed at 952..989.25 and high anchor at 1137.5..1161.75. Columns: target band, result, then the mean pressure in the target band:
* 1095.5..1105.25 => 2.5 min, 267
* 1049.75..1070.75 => 7.5 min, 242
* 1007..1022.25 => 0.7 min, 378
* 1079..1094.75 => 2.8 min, 301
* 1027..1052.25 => 3.9 min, 327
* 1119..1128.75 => 1.2 min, 310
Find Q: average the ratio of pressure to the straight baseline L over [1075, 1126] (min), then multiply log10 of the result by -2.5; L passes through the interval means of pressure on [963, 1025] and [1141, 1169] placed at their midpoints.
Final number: 0.197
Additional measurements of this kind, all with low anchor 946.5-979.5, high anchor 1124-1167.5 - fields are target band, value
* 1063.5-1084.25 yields 0.26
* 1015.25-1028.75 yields 0.10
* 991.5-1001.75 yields 0.20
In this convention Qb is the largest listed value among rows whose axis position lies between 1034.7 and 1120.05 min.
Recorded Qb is 356.2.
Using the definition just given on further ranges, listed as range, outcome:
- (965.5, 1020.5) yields 458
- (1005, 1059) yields 398.1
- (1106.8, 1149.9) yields 373.7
